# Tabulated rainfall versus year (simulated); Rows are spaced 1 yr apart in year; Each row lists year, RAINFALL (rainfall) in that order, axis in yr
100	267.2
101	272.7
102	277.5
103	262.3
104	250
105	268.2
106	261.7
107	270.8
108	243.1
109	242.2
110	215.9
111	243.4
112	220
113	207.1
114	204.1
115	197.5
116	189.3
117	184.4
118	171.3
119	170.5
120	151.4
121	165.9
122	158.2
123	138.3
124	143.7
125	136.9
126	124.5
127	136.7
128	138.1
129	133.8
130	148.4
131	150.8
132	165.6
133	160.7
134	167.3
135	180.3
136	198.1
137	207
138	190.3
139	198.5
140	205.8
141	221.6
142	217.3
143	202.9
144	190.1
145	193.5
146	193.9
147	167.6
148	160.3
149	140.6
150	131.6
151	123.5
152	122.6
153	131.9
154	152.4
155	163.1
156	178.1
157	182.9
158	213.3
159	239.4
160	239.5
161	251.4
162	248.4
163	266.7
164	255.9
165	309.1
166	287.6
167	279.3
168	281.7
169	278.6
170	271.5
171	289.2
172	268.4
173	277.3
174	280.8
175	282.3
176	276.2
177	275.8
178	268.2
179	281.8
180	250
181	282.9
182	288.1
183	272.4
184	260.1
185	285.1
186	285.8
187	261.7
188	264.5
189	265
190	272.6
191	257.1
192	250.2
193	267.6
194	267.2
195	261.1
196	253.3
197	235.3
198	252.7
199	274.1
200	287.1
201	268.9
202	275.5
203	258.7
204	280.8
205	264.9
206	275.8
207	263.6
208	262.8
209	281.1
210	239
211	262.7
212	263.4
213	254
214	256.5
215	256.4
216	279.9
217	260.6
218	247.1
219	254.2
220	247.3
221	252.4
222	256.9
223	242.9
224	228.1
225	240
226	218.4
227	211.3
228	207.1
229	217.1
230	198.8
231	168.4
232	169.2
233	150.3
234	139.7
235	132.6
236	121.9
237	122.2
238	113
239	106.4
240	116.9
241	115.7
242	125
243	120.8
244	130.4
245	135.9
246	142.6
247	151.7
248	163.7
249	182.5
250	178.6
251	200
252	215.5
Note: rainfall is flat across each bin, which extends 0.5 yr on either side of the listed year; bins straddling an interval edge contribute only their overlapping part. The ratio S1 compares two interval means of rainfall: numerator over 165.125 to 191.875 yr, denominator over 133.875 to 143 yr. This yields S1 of 1.4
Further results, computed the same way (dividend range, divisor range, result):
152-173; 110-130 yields 1.40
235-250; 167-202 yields 0.49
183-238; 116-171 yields 1.26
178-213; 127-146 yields 1.47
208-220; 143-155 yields 1.64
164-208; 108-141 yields 1.52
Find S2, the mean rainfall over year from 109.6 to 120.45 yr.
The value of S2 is 196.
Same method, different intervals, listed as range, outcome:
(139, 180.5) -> 225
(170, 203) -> 270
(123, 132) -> 141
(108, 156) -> 174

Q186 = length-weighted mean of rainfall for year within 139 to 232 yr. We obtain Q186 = 242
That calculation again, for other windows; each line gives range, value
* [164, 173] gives 281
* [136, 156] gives 175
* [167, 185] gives 276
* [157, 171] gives 261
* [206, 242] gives 210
